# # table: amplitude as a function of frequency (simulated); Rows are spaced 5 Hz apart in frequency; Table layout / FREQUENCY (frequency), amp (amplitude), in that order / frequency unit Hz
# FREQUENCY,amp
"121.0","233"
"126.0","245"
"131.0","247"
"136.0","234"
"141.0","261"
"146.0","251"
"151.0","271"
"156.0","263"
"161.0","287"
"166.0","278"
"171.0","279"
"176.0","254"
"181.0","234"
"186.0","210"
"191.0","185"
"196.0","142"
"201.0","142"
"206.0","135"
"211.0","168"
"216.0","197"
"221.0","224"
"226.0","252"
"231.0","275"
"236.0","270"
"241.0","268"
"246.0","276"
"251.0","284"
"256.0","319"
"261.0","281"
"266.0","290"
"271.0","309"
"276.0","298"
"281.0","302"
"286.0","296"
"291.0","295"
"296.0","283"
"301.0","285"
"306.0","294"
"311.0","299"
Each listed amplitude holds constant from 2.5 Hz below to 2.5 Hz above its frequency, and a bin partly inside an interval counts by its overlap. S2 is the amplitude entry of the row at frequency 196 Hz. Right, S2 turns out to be 142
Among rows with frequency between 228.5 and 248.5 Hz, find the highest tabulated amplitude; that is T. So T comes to 276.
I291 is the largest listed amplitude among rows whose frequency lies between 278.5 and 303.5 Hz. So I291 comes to 302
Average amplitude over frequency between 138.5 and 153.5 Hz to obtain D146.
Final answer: 261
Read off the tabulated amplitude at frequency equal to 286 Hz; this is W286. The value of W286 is 296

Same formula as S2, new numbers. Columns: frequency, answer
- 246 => 276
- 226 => 252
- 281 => 302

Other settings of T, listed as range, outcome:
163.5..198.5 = 279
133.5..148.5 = 261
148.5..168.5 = 287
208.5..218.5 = 197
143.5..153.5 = 271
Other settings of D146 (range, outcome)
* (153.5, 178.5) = 272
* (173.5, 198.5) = 205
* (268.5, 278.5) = 304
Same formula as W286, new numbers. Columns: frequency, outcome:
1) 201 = 142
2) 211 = 168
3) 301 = 285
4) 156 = 263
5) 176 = 254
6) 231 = 275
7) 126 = 245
